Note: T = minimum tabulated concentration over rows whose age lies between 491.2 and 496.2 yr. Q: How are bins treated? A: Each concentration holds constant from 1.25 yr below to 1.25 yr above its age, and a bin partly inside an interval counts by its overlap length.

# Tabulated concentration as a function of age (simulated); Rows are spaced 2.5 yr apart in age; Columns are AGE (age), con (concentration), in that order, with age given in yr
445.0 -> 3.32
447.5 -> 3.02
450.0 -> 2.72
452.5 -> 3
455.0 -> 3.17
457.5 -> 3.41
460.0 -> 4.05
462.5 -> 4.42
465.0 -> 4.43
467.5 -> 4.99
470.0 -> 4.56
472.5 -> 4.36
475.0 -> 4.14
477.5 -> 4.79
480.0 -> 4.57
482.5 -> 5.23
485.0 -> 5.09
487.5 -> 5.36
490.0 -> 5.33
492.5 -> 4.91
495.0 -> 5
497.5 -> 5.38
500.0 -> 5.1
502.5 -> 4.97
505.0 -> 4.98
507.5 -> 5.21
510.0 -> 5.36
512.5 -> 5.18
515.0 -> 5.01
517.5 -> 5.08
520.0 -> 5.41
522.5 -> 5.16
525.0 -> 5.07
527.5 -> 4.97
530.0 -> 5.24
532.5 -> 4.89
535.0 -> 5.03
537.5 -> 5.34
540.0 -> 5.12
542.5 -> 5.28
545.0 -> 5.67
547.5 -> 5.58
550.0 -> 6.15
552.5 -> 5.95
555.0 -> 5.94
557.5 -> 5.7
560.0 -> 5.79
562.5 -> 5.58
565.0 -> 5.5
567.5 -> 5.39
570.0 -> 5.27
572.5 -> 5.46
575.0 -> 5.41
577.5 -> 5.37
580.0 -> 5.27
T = 4.91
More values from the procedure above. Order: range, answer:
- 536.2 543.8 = 5.12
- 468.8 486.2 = 4.14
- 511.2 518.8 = 5.01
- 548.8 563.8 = 5.58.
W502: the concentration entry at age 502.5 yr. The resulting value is 4.97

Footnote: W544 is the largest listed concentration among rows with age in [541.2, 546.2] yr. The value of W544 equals 5.67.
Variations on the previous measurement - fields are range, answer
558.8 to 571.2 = 5.79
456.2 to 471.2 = 4.99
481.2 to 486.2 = 5.23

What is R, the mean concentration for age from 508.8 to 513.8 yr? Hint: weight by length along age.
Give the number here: 5.27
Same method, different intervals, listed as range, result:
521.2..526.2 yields 5.12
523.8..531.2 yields 5.09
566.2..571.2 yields 5.33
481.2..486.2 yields 5.15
